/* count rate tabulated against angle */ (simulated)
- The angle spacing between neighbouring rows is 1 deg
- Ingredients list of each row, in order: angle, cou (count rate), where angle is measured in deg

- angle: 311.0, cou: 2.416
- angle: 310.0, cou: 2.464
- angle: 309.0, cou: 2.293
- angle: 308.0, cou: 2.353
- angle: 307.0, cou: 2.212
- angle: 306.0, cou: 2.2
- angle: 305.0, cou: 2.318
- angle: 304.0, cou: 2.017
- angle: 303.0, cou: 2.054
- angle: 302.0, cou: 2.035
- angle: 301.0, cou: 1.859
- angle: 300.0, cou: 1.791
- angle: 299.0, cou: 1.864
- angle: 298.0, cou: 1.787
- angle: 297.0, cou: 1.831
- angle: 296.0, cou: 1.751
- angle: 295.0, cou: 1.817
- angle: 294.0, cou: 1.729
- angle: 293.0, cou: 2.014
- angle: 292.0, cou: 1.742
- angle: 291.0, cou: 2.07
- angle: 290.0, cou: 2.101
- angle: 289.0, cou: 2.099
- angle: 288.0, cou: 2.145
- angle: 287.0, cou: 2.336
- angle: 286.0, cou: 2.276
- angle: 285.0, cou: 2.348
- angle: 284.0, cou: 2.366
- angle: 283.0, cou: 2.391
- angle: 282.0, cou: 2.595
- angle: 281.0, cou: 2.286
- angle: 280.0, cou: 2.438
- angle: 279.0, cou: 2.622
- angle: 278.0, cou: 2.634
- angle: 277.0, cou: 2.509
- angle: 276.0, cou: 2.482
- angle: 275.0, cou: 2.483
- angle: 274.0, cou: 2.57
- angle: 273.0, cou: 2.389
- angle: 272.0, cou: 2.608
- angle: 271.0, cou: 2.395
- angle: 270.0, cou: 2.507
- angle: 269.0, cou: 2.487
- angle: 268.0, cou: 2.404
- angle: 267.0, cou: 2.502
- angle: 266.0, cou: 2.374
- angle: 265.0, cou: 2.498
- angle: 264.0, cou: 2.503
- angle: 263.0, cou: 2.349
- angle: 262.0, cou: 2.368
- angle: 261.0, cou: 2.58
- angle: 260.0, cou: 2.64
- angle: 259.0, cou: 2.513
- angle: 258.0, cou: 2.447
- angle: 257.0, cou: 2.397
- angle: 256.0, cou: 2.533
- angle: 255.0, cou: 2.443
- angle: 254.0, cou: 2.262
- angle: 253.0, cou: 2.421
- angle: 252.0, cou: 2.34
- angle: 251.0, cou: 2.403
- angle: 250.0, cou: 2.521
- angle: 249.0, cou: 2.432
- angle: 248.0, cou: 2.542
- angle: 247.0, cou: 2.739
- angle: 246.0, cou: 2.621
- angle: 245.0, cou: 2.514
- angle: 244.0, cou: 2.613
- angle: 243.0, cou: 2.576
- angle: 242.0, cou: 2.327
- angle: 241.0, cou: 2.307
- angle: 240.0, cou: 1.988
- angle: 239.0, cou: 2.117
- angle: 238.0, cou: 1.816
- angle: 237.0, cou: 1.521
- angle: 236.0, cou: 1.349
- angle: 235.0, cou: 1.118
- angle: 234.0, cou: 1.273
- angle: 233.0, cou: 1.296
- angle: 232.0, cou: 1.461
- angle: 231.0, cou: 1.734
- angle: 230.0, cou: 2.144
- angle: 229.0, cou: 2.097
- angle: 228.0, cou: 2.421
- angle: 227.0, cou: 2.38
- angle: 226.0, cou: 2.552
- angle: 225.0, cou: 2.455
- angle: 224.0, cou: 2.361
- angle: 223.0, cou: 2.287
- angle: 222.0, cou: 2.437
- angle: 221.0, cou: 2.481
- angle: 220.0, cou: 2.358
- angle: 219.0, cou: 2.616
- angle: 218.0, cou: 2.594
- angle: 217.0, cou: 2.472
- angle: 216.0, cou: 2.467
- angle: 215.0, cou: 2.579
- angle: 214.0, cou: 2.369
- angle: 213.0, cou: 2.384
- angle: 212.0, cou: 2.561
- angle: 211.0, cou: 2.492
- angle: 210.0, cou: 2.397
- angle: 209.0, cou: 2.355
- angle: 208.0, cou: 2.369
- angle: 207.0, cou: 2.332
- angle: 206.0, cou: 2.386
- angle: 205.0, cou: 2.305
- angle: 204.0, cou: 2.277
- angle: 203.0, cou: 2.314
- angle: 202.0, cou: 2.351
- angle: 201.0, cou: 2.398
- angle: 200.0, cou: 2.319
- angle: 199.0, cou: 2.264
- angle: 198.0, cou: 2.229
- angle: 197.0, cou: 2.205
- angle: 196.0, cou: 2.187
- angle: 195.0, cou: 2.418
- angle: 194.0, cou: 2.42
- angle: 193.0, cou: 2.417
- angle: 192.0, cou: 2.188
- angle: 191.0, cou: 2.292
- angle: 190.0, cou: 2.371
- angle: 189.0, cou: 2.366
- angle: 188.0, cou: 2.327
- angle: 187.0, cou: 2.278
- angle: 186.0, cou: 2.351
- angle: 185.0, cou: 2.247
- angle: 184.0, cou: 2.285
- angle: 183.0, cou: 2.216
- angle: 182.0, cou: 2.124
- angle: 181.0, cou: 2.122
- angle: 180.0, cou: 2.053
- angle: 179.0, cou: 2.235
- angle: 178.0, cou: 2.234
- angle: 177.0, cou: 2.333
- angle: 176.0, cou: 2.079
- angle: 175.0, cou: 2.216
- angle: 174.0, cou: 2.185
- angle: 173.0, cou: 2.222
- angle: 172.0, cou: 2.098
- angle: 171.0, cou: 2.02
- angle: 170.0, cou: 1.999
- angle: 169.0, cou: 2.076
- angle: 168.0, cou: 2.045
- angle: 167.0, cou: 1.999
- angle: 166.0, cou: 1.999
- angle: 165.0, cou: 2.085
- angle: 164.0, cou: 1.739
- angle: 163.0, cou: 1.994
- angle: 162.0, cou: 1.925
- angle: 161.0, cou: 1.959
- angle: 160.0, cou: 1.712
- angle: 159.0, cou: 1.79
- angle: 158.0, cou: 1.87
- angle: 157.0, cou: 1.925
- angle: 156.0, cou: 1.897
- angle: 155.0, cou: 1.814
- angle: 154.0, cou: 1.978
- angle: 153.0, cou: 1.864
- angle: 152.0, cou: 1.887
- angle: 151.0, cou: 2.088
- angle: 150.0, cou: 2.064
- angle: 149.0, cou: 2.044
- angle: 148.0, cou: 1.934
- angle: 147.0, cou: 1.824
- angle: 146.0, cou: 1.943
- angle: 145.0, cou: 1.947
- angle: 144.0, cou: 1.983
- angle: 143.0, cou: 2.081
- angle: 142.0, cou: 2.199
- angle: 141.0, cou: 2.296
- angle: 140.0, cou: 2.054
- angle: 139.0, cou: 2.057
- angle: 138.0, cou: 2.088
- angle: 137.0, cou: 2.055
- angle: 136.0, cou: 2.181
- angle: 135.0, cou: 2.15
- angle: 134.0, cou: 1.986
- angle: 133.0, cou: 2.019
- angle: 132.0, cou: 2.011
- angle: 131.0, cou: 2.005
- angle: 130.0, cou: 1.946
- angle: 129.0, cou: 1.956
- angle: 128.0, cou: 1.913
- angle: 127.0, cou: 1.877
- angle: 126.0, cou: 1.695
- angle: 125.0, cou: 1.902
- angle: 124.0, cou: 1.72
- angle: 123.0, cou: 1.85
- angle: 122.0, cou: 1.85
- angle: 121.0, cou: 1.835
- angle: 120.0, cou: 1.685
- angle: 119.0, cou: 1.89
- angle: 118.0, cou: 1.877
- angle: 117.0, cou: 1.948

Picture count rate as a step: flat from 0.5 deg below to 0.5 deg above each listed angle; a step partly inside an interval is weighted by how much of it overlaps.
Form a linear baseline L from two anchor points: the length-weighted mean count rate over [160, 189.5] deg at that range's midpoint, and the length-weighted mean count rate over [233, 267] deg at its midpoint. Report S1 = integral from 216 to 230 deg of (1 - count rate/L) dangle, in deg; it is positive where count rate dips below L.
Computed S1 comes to -1.2 deg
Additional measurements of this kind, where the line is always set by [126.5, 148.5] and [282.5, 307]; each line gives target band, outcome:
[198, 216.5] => -3.2 deg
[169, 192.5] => -2.1 deg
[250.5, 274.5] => -4.9 deg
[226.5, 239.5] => 1.8 deg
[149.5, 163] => 0.8 deg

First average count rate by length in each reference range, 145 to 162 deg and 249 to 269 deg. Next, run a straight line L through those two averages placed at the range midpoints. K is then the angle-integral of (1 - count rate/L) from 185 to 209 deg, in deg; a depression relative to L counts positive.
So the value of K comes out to -2.1 deg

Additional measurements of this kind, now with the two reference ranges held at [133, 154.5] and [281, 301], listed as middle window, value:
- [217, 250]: -2.2 deg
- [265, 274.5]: -1.9 deg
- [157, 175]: 0.4 deg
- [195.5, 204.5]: -1.1 deg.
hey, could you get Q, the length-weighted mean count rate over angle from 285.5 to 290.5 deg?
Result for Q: 2.19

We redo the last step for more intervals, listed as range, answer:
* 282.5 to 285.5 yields 2.37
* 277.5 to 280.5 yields 2.56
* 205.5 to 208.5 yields 2.36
